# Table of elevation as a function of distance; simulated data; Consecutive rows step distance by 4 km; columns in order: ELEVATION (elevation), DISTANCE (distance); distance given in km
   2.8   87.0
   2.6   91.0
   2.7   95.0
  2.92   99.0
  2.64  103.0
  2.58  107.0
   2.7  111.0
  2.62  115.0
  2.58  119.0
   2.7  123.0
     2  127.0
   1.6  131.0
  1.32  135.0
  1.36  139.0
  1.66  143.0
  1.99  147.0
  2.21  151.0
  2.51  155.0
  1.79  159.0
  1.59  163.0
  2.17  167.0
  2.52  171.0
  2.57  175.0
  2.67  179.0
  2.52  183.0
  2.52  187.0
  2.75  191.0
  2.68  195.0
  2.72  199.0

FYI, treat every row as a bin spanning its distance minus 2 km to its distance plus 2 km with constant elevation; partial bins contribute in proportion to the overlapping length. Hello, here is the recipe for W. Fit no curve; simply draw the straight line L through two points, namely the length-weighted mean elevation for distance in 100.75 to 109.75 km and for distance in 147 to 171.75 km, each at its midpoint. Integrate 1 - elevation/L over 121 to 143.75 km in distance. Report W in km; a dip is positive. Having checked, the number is 5.7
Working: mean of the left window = 2.63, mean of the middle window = 1.78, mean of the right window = 2.1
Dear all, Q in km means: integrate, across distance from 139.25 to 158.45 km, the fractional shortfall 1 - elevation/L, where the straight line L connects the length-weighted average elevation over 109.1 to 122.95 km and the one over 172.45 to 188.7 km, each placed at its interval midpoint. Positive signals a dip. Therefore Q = 4.4 km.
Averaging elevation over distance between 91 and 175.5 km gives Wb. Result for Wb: 2.23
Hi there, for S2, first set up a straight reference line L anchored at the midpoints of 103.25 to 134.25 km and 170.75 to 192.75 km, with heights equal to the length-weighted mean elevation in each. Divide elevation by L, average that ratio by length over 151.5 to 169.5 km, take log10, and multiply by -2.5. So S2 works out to 0.23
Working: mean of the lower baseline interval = 2.37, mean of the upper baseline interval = 2.6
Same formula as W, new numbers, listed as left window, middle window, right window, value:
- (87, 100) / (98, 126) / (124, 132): -4.2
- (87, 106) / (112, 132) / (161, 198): 2.1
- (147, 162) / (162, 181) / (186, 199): 0.2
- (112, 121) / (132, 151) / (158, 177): 5.8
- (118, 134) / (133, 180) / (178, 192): 7.4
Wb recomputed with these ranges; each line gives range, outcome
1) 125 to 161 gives 1.83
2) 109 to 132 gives 2.4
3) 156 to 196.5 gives 2.38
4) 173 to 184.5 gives 2.59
